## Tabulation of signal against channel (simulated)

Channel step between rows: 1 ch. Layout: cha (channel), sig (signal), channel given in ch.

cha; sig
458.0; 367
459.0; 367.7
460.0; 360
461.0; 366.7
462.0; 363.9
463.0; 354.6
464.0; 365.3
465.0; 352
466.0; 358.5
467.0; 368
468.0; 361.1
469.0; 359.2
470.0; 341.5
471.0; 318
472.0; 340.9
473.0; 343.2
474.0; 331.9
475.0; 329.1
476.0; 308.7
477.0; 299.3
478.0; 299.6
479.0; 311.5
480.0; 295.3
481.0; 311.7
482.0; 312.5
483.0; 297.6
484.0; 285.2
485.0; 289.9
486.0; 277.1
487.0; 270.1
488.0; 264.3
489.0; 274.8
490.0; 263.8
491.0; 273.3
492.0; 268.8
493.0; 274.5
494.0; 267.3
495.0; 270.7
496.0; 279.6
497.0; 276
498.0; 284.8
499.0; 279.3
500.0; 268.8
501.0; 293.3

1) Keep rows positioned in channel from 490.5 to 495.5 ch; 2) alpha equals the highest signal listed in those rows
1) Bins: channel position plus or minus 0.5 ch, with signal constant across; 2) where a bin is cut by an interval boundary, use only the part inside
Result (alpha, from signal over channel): 274.5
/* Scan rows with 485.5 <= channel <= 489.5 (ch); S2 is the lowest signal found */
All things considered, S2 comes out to 264.3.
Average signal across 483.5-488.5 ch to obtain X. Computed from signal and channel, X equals 277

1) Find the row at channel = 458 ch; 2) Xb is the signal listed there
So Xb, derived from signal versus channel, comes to 367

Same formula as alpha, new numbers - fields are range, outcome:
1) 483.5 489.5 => 289.9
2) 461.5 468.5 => 368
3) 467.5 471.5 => 361.1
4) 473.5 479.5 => 331.9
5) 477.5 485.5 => 312.5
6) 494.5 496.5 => 279.6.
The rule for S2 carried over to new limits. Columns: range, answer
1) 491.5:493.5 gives 268.8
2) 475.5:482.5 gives 295.3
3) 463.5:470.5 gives 341.5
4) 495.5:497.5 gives 276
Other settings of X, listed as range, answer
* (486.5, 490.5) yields 268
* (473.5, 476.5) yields 323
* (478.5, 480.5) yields 303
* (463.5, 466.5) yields 359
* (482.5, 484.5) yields 291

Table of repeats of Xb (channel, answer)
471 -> 318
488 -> 264.3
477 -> 299.3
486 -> 277.1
